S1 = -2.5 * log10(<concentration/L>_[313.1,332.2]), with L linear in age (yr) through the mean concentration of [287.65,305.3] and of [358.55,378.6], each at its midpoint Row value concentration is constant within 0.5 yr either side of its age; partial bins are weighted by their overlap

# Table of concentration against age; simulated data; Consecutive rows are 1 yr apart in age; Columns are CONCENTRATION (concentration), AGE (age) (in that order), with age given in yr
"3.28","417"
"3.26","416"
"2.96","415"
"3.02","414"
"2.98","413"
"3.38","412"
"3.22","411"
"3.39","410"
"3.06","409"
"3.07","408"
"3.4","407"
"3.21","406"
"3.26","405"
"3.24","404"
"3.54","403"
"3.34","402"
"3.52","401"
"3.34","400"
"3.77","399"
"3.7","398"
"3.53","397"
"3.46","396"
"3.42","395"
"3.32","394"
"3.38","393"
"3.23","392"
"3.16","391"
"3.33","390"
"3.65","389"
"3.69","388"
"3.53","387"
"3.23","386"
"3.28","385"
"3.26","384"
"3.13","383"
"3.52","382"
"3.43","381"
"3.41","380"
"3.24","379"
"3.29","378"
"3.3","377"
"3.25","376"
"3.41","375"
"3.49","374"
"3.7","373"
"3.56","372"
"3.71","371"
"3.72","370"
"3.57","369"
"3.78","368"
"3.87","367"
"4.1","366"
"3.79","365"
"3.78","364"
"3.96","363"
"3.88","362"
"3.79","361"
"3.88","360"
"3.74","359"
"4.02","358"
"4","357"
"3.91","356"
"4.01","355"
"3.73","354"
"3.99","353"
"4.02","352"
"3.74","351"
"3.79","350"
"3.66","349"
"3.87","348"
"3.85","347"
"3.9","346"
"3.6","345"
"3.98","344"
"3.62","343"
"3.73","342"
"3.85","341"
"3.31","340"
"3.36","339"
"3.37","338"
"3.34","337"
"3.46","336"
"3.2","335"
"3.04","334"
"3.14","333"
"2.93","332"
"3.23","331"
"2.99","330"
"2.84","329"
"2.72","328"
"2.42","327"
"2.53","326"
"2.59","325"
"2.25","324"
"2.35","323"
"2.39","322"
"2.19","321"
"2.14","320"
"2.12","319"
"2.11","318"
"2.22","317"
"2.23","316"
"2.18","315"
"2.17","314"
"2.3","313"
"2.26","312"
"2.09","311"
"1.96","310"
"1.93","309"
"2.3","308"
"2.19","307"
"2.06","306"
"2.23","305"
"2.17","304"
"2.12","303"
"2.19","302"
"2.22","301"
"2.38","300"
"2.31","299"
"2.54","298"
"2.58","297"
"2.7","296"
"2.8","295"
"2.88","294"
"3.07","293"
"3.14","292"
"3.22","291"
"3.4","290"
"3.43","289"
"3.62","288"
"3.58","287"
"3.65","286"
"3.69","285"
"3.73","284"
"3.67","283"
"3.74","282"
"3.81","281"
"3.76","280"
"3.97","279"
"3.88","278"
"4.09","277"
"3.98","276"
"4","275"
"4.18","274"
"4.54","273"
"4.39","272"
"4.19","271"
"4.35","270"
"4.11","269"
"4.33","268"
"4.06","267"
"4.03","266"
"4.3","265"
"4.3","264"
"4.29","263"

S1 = 0.250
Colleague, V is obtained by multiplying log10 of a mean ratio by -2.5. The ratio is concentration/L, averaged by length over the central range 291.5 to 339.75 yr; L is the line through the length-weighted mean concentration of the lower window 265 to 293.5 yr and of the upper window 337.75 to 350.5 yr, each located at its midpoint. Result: 0.42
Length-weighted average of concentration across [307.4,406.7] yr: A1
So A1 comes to 3.27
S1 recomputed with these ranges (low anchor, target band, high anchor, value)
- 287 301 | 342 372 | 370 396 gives -0.174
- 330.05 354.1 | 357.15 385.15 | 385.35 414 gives -0.046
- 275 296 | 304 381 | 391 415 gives 0.085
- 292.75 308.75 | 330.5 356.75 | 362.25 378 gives -0.135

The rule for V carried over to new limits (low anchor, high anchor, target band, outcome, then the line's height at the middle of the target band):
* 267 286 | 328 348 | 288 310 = 0.423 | 3.79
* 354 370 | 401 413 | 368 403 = 0.034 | 3.56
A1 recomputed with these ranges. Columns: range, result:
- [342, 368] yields 3.86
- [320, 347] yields 3.09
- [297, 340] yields 2.5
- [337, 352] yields 3.69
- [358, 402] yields 3.54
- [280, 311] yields 2.85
